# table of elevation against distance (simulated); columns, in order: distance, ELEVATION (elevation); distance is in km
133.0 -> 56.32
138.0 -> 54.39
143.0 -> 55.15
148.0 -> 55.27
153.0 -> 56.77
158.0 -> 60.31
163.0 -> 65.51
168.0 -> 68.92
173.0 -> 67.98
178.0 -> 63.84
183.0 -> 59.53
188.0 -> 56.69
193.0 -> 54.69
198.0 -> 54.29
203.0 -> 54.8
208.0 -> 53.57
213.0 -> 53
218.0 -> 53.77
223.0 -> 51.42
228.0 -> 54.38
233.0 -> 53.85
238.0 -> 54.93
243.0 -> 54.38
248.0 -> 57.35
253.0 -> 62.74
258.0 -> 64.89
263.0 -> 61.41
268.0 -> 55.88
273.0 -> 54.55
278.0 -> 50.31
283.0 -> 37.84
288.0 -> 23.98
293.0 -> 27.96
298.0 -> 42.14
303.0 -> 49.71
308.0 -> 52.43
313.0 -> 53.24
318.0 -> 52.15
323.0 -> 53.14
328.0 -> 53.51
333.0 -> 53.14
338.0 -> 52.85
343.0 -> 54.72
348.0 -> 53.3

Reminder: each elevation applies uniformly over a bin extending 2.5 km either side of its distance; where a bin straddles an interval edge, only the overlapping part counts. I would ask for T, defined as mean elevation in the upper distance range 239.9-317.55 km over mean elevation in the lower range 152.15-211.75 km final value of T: 0.8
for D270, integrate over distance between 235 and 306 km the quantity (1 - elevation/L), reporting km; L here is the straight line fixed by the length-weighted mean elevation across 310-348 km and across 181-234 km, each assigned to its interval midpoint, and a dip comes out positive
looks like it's 5.2 km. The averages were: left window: 54.5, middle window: 49.9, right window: 53.2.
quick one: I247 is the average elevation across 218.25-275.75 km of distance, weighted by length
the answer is 56.7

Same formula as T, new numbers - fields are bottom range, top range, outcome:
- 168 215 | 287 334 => 0.80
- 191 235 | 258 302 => 0.85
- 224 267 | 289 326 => 0.80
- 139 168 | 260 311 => 0.77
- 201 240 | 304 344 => 0.99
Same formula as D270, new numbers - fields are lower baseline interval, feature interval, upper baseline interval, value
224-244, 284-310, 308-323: 6.9 km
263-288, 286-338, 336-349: 4.8 km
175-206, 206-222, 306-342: 1.0 km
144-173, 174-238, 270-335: 1.2 km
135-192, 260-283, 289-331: -1.4 km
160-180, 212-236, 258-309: 1.5 km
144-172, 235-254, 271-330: -1.8 km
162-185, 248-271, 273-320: -4.8 km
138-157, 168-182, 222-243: -2.7 km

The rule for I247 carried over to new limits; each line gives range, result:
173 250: 55.8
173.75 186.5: 62.2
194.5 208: 54.4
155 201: 61.2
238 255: 57.5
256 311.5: 47.3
